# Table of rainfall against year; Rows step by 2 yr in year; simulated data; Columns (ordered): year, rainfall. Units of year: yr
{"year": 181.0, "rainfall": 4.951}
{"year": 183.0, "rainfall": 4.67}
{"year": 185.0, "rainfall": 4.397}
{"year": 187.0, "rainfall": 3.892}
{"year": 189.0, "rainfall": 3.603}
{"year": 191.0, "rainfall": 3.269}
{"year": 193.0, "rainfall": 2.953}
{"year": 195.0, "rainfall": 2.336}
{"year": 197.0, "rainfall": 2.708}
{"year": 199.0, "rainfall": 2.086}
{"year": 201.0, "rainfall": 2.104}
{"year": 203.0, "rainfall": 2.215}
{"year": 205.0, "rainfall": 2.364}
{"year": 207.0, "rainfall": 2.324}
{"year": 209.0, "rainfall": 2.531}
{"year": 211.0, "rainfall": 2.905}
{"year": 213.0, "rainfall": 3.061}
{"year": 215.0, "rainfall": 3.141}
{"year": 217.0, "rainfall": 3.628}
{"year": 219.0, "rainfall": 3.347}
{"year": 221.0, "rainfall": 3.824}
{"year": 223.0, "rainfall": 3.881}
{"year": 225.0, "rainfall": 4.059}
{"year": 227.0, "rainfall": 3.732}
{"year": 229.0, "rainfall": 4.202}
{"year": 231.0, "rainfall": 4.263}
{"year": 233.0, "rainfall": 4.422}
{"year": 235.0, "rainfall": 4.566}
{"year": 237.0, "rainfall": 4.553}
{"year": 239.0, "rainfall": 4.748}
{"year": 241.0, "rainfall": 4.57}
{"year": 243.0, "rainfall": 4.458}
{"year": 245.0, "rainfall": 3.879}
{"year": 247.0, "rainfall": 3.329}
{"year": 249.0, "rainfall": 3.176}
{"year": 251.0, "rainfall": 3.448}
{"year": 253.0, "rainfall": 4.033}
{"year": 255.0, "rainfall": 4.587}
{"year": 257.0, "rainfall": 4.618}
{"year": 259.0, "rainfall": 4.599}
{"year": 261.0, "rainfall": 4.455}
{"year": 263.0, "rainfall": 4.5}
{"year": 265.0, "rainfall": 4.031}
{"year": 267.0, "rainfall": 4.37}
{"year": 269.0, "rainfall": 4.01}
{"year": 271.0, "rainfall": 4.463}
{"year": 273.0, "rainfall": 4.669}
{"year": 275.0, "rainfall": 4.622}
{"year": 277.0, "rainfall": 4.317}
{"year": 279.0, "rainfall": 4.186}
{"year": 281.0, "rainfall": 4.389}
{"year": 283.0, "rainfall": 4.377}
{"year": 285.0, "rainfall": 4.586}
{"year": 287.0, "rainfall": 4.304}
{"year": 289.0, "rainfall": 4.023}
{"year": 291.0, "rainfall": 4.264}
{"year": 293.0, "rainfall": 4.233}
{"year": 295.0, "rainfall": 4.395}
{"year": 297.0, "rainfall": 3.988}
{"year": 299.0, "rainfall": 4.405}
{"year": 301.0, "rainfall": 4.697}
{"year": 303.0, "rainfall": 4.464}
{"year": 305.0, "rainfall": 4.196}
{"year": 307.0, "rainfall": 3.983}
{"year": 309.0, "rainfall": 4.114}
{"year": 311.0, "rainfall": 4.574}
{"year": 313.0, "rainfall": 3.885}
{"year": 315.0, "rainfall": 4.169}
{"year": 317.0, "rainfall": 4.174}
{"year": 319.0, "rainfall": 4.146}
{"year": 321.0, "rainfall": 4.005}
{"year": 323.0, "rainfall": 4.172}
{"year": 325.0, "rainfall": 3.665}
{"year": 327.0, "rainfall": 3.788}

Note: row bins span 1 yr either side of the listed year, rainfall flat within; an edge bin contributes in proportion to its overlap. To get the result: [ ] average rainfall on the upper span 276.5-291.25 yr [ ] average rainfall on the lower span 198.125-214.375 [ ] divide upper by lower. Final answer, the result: 1.7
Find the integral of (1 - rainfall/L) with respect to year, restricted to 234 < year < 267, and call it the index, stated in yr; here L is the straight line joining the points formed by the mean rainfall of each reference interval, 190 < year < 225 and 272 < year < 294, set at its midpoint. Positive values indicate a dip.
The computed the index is -4.5 yr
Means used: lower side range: 2.9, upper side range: 4.36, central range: 4.23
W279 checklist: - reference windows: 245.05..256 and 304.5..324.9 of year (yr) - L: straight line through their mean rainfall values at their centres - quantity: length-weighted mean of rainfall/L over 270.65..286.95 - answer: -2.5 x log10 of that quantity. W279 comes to -0.14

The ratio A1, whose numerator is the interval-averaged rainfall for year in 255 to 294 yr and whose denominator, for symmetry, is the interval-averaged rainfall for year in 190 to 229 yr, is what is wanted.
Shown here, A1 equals 1.5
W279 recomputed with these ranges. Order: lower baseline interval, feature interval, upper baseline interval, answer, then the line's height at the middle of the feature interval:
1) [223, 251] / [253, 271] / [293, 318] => -0.054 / 4.17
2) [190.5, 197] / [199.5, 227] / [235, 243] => 0.188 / 3.57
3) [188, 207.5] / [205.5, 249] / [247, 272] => -0.120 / 3.35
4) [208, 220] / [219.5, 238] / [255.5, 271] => -0.187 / 3.49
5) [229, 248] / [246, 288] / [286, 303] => 0.015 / 4.3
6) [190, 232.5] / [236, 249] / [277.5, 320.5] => -0.187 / 3.52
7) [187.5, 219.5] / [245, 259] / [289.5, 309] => -0.107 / 3.54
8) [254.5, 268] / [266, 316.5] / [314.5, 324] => -0.006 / 4.28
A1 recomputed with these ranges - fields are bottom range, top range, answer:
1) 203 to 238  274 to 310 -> 1.22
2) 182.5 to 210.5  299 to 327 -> 1.42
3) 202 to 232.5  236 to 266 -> 1.27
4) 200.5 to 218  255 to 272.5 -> 1.62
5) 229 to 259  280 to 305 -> 1.03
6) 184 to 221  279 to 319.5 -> 1.44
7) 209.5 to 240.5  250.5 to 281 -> 1.12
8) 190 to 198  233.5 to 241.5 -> 1.63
